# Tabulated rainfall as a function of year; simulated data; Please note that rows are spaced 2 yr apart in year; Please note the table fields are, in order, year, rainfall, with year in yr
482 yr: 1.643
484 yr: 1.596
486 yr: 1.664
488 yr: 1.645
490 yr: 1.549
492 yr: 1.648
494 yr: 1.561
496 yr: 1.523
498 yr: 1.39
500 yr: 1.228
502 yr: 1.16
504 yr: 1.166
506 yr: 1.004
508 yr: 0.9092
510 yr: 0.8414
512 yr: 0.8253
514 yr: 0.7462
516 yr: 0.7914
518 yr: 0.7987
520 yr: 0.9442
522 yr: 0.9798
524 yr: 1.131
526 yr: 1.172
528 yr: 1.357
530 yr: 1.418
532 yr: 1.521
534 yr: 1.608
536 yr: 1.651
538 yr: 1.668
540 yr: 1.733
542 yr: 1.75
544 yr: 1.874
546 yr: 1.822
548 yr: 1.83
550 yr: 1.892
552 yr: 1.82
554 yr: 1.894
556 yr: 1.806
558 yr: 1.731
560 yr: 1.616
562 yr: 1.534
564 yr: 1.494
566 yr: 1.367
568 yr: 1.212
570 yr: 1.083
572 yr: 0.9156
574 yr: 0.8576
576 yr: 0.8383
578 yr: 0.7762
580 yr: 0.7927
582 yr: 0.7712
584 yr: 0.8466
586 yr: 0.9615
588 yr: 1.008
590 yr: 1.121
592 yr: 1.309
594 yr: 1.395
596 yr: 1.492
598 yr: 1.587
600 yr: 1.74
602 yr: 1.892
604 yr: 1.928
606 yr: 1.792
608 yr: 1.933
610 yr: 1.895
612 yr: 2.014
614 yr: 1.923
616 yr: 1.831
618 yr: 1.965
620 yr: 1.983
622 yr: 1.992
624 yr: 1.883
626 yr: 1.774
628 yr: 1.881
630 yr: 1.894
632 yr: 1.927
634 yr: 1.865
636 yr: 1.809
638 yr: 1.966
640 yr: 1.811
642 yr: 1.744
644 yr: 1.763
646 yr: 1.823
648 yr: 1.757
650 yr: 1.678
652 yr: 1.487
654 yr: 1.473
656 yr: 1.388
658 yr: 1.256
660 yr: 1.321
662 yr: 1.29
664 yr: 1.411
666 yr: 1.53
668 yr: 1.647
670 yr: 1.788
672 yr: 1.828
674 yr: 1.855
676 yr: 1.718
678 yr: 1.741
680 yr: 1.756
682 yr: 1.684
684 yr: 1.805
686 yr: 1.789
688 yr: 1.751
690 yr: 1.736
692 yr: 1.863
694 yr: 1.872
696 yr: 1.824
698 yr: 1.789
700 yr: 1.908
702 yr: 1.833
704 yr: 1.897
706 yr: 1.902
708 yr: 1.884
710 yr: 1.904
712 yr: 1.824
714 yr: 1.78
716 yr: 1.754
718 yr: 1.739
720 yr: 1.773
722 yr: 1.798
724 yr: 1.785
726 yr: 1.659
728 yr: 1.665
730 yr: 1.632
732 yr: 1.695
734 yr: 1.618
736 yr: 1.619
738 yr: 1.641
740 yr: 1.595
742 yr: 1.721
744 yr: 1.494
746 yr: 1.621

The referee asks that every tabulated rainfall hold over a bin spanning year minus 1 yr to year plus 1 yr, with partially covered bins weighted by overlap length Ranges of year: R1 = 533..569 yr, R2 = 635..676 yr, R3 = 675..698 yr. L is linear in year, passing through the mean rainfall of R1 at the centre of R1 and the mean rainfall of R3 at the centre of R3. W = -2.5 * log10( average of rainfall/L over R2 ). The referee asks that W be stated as 0.08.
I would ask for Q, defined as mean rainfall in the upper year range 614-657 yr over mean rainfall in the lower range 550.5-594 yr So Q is 1.45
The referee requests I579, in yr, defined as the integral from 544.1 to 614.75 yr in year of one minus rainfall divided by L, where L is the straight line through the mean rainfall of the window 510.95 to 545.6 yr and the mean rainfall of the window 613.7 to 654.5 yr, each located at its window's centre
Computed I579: 4.1 yr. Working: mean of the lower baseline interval 1.3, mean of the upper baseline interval 1.82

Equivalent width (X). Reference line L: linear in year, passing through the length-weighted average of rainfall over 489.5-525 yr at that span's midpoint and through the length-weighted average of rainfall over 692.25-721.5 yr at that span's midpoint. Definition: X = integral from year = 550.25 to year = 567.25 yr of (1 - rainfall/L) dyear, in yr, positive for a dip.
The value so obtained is -4.7 yr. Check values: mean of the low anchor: 1.12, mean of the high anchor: 1.83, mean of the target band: 1.66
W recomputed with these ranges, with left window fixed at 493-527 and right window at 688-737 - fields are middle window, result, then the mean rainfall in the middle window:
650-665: 0.14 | 1.4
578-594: 0.33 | 0.987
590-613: -0.22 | 1.7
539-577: -0.24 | 1.53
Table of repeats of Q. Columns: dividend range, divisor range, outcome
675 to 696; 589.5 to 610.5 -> 1.07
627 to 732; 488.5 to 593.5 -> 1.34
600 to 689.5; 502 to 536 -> 1.60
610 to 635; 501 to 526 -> 2.01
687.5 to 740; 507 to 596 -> 1.38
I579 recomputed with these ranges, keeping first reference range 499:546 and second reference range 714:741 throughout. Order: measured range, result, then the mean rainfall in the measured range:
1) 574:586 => 4.8 yr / 0.822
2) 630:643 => -3.2 yr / 1.86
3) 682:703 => -2.5 yr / 1.81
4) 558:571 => -0.8 yr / 1.41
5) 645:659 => -0.2 yr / 1.55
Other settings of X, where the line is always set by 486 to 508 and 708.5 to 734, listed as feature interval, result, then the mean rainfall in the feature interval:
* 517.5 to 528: 2.8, 1.05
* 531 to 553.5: -4.5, 1.75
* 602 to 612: -2.2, 1.9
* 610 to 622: -2.8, 1.94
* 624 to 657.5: -2.8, 1.75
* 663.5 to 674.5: -0.1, 1.68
